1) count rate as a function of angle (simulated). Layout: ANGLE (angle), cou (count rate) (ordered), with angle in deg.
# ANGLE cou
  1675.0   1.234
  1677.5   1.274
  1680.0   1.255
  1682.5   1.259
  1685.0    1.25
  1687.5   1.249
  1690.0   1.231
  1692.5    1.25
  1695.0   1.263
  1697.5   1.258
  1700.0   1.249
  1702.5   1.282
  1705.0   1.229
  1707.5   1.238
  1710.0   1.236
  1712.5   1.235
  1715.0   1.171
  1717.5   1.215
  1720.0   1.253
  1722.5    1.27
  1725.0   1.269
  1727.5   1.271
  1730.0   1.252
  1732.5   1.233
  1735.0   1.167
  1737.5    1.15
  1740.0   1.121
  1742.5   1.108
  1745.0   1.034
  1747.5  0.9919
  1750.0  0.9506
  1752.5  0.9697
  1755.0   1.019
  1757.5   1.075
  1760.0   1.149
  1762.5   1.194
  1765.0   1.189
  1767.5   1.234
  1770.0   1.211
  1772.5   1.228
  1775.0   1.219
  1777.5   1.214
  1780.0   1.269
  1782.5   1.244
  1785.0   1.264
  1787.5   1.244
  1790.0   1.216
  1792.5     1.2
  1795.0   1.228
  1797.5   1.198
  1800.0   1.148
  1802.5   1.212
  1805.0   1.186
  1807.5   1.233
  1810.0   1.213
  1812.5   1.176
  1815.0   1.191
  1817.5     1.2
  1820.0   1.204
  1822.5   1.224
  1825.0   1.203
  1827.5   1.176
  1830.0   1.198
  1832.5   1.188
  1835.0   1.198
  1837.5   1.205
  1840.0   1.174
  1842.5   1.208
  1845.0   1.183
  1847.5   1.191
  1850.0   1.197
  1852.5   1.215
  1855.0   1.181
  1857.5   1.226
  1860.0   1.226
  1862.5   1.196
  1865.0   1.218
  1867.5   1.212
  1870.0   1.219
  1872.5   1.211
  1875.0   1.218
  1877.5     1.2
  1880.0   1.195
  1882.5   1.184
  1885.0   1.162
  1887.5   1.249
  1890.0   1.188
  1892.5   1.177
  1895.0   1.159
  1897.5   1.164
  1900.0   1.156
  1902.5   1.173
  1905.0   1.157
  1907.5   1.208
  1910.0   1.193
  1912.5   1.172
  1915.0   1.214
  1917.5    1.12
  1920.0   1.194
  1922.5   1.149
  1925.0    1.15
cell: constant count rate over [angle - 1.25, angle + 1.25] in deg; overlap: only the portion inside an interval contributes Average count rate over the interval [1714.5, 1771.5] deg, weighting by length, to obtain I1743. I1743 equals 1.15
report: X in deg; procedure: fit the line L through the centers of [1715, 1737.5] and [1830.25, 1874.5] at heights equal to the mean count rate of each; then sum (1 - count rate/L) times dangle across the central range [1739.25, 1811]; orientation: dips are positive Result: 3.3 deg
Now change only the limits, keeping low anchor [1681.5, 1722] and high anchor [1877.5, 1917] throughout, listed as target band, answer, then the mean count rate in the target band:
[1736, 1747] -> 1.19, 1.1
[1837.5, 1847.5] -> 0.07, 1.19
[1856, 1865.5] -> -0.17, 1.22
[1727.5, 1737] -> 0.11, 1.22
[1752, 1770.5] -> 1.37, 1.13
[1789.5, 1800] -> 0.10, 1.2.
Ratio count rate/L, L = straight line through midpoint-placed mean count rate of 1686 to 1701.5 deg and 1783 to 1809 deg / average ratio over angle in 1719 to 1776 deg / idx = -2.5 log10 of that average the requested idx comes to 0.07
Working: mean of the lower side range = 1.25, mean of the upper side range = 1.21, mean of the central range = 1.15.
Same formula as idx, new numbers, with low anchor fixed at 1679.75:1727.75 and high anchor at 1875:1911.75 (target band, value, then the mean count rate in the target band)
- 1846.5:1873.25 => -0.01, 1.21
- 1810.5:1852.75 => 0.01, 1.2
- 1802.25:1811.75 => 0.00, 1.21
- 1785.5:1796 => -0.01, 1.22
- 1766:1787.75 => -0.01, 1.24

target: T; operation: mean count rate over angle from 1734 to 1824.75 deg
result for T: 1.17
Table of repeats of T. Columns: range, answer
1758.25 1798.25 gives 1.22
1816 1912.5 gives 1.2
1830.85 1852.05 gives 1.19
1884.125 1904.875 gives 1.18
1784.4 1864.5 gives 1.2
